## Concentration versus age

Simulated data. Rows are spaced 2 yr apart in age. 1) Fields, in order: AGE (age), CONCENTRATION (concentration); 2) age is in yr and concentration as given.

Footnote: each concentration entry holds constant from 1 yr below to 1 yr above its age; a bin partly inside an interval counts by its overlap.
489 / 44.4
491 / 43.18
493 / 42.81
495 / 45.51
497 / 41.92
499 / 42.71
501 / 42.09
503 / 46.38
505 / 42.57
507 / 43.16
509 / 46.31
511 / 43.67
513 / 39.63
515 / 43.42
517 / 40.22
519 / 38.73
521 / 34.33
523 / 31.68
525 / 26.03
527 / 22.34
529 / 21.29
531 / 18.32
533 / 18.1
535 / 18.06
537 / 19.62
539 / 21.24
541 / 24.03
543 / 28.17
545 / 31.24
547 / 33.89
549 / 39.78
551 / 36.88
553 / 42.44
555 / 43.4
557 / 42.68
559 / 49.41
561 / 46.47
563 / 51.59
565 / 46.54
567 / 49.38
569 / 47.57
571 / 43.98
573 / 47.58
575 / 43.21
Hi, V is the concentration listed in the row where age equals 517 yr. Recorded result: 40.22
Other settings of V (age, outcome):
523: 31.68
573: 47.58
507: 43.16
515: 43.42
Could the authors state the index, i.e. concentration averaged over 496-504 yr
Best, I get 43.3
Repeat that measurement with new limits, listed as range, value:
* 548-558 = 41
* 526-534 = 20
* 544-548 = 32.6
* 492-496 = 44.2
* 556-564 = 47.5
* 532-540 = 19.3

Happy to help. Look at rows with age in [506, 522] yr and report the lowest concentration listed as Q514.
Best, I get 34.33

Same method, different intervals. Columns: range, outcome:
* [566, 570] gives 47.57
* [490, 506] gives 41.92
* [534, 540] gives 18.06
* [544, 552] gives 31.24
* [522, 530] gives 21.29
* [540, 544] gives 24.03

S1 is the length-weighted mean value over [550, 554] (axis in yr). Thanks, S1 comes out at 39.7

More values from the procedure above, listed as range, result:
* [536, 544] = 23.3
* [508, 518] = 42.6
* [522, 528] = 26.7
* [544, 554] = 36.8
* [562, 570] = 48.8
